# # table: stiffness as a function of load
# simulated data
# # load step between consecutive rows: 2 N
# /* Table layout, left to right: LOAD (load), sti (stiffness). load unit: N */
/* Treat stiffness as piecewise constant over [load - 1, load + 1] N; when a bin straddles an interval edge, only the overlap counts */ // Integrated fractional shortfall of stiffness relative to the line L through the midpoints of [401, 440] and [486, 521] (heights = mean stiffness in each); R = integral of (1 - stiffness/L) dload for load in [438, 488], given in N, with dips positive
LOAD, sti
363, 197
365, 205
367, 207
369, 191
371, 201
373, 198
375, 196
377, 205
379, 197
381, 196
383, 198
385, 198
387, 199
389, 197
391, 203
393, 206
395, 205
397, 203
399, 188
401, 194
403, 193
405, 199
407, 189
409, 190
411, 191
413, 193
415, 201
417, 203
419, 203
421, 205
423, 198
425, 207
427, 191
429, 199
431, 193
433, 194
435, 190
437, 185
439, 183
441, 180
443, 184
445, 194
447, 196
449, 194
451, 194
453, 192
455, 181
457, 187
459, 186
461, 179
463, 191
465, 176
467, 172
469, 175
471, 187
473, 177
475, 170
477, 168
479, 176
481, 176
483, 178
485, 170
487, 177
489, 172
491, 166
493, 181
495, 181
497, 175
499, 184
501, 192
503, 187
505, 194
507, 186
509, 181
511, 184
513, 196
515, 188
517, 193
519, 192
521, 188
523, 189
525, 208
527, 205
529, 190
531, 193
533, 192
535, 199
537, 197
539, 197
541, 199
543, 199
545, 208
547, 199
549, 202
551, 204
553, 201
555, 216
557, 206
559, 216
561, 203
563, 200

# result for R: 2.1 N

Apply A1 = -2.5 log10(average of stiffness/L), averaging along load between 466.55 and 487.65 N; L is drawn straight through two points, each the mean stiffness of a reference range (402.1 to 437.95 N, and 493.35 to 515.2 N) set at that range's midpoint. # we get 0.08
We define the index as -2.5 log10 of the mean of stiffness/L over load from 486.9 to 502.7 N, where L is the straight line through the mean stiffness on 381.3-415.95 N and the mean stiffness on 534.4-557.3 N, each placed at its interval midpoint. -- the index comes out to 0.123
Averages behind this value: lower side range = 197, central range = 179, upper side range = 202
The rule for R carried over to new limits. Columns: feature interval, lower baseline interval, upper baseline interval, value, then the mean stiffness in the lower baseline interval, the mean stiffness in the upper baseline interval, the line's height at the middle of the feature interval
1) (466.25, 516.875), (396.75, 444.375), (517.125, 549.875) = 4.13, 194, 197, 196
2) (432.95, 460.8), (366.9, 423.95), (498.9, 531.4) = 1.01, 198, 191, 195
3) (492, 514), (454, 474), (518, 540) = 0.48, 181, 195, 190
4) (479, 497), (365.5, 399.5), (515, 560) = 2.19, 200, 199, 199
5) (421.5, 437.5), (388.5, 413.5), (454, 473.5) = -0.49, 196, 181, 189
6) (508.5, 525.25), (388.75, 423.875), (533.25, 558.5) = 0.90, 198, 202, 201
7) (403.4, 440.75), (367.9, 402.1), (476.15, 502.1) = -0.81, 199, 177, 191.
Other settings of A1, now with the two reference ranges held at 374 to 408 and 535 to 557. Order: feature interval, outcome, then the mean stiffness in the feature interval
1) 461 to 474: 0.12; 180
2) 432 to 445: 0.07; 187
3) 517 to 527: 0.03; 195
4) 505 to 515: 0.08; 188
